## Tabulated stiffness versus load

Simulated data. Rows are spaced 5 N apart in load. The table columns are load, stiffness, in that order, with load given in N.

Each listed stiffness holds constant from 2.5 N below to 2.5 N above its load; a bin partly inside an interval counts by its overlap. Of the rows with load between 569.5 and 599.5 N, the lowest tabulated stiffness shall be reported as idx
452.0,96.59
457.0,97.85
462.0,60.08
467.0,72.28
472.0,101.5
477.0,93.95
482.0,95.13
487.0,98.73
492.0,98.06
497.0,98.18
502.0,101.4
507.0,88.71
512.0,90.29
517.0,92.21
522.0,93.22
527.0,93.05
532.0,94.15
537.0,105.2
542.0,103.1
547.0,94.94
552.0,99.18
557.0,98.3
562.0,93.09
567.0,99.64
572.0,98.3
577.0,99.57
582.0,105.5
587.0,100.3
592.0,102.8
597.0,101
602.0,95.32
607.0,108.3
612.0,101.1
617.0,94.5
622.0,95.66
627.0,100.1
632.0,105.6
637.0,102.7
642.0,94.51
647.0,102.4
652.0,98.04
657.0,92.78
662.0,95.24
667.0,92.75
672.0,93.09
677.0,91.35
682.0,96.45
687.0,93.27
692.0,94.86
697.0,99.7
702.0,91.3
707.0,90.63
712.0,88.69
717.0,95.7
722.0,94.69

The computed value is 98.3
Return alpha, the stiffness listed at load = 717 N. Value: 95.7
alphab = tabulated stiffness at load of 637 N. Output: 102.7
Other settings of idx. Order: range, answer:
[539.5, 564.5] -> 93.09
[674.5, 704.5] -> 91.3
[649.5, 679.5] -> 91.35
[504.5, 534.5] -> 88.71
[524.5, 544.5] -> 93.05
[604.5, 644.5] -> 94.5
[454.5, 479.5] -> 60.08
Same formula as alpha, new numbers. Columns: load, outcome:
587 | 100.3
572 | 98.3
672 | 93.09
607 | 108.3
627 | 100.1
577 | 99.57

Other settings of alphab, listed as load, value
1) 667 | 92.75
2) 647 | 102.4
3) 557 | 98.3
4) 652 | 98.04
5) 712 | 88.69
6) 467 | 72.28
